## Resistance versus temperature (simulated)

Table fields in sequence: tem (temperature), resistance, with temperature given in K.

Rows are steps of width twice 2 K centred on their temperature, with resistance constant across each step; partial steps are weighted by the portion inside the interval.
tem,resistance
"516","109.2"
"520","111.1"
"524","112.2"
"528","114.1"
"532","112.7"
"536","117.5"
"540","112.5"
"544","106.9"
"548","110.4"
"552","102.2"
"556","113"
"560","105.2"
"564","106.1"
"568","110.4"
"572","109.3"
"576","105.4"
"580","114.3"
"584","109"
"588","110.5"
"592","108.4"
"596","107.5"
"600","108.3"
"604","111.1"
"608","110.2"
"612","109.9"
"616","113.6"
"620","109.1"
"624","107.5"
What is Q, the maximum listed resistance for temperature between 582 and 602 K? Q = 110.5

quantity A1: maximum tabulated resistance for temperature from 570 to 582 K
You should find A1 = 114.3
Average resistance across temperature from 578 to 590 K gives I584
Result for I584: 111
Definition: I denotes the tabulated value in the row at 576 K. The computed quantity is 105.4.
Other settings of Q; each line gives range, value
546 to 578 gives 113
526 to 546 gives 117.5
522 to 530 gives 114.1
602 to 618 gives 113.6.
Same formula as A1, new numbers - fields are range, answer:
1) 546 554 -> 110.4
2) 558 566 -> 106.1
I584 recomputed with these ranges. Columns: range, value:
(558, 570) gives 107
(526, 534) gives 113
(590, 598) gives 108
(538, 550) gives 110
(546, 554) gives 106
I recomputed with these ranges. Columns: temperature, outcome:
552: 102.2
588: 110.5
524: 112.2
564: 106.1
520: 111.1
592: 108.4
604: 111.1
